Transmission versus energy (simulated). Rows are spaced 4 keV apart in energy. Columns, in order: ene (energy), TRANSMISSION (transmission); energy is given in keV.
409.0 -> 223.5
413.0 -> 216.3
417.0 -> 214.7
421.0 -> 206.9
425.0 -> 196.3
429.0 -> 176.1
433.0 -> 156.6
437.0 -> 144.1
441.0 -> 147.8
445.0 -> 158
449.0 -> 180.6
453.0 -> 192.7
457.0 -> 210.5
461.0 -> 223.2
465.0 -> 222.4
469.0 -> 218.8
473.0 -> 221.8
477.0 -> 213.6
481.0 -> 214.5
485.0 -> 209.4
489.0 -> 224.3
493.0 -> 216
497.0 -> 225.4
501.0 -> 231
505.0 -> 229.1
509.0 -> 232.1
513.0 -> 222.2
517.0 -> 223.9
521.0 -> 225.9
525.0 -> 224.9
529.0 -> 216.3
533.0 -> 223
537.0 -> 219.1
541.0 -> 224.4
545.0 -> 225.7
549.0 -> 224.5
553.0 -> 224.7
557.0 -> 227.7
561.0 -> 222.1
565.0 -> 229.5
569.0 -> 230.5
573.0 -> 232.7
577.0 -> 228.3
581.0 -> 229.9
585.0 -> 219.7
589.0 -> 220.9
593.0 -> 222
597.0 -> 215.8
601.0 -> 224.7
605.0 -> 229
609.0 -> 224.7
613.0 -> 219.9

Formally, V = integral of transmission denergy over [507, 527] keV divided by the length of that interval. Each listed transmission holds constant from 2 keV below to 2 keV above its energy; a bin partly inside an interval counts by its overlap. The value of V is 226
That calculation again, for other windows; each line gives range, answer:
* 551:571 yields 227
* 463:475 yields 221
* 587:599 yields 220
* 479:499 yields 218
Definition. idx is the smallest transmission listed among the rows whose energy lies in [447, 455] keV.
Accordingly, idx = 180.6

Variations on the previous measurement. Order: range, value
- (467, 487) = 209.4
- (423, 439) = 144.1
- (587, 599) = 215.8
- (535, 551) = 219.1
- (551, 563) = 222.1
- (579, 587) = 219.7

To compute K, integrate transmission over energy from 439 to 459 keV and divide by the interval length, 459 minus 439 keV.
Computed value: 178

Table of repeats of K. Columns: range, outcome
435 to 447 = 150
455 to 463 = 217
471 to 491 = 217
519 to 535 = 223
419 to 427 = 202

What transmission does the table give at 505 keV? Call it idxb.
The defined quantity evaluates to 229.1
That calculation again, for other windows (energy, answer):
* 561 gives 222.1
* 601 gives 224.7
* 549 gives 224.5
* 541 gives 224.4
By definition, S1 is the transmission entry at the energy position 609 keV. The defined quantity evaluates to 224.7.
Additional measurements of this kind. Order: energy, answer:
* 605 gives 229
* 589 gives 220.9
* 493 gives 216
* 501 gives 231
